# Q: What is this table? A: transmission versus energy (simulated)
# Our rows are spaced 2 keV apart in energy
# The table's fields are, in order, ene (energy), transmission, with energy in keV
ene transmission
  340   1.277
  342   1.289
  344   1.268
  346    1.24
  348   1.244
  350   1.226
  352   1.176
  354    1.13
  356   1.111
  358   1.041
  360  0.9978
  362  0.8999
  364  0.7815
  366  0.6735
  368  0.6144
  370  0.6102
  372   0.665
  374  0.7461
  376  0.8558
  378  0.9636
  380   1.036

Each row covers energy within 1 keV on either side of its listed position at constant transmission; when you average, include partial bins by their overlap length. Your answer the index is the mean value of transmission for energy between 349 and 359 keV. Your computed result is 1.14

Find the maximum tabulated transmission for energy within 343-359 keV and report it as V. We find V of 1.268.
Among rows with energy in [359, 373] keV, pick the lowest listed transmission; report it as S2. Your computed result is 0.6102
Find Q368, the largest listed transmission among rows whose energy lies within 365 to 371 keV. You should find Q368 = 0.6735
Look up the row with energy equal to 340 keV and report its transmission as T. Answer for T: 1.277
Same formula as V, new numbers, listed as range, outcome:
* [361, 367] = 0.8999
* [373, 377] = 0.8558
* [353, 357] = 1.13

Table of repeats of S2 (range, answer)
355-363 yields 0.8999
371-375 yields 0.665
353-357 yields 1.111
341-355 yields 1.13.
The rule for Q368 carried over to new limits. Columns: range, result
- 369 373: 0.665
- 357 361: 1.041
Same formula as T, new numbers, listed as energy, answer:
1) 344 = 1.268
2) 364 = 0.7815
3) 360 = 0.9978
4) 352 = 1.176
